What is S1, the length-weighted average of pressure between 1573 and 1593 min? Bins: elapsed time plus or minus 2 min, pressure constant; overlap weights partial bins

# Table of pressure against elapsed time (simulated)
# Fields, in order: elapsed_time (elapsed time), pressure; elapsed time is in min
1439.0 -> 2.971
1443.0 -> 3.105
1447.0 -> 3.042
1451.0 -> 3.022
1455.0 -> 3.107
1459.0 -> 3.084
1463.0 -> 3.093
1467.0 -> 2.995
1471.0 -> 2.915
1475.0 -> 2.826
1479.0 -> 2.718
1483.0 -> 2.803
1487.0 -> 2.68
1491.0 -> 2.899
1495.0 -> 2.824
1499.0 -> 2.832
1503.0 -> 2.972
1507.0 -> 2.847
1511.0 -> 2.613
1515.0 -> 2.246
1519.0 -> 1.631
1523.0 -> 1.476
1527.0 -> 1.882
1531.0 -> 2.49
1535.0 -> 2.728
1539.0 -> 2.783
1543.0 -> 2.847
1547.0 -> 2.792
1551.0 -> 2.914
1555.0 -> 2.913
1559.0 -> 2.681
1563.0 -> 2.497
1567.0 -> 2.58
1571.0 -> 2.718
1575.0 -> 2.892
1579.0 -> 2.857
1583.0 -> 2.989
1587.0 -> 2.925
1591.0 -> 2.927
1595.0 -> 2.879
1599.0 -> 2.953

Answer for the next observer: 2.92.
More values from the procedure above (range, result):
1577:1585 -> 2.92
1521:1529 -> 1.68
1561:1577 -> 2.67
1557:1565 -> 2.59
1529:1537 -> 2.61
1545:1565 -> 2.76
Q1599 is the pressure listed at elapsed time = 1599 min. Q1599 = 2.953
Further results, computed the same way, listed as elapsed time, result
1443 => 3.105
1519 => 1.631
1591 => 2.927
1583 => 2.989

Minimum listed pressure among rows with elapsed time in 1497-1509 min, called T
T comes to 2.832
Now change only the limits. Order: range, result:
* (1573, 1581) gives 2.857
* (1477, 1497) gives 2.68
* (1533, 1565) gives 2.497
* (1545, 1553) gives 2.792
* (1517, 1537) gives 1.476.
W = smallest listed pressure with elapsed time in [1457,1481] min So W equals 2.718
